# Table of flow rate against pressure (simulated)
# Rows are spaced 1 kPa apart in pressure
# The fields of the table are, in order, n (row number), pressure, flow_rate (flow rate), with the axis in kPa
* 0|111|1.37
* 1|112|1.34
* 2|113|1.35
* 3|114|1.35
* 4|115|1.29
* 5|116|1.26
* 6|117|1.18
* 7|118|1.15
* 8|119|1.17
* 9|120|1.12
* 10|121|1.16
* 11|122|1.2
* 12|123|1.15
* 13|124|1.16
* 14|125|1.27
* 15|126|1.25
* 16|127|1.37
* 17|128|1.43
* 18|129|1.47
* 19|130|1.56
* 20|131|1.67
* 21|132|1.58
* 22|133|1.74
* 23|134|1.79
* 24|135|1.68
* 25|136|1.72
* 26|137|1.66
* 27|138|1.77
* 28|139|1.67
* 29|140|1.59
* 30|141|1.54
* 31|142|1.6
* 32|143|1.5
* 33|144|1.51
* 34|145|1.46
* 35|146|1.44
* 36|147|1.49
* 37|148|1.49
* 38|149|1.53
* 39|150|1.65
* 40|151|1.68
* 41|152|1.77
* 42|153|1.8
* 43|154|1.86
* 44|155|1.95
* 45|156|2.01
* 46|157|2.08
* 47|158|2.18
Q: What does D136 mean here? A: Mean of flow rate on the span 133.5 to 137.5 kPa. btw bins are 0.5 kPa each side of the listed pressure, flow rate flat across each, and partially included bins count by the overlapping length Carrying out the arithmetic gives 1.71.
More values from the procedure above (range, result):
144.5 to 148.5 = 1.47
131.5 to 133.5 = 1.66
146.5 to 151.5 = 1.57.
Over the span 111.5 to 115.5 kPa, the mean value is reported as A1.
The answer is 1.33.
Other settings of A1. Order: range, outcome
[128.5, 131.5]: 1.57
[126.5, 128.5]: 1.4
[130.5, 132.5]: 1.62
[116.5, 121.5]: 1.16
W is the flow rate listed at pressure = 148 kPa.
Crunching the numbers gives 1.49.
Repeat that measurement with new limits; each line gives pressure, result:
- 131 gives 1.67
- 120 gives 1.12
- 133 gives 1.74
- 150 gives 1.65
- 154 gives 1.86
